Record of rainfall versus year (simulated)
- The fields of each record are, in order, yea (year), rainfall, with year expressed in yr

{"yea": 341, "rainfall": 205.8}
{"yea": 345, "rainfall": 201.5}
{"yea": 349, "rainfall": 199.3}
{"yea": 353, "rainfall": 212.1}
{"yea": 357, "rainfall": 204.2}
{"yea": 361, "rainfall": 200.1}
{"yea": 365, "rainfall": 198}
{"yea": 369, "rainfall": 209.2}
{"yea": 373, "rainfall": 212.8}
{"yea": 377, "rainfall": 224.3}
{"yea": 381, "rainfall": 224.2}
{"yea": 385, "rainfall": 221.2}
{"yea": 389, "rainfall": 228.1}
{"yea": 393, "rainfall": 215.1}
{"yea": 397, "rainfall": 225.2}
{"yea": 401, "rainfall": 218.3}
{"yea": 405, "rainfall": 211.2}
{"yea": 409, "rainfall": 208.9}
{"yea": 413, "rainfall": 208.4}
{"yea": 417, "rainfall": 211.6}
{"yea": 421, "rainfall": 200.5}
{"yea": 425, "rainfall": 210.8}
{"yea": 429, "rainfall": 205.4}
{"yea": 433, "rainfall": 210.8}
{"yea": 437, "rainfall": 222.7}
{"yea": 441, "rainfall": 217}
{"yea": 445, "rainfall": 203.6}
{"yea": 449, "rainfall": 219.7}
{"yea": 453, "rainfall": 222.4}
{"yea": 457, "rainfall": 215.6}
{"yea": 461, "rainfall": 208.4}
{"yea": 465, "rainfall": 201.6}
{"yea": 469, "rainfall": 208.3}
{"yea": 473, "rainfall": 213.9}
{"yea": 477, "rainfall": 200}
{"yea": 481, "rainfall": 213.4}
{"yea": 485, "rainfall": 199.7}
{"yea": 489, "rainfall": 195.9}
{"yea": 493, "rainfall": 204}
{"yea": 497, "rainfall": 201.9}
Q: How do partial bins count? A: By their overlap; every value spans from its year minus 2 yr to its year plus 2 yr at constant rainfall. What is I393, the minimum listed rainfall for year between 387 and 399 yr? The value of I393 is 215.1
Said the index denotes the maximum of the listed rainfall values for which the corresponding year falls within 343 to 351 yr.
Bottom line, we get 201.5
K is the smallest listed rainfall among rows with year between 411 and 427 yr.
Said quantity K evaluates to 200.5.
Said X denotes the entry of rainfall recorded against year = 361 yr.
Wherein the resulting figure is 200.1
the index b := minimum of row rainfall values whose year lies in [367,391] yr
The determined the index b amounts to 209.2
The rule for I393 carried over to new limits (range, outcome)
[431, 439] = 210.8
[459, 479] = 200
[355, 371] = 198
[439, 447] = 203.6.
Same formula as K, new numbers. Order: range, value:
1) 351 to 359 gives 204.2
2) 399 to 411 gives 208.9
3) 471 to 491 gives 195.9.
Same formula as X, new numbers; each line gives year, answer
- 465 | 201.6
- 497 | 201.9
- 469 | 208.3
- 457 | 215.6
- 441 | 217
